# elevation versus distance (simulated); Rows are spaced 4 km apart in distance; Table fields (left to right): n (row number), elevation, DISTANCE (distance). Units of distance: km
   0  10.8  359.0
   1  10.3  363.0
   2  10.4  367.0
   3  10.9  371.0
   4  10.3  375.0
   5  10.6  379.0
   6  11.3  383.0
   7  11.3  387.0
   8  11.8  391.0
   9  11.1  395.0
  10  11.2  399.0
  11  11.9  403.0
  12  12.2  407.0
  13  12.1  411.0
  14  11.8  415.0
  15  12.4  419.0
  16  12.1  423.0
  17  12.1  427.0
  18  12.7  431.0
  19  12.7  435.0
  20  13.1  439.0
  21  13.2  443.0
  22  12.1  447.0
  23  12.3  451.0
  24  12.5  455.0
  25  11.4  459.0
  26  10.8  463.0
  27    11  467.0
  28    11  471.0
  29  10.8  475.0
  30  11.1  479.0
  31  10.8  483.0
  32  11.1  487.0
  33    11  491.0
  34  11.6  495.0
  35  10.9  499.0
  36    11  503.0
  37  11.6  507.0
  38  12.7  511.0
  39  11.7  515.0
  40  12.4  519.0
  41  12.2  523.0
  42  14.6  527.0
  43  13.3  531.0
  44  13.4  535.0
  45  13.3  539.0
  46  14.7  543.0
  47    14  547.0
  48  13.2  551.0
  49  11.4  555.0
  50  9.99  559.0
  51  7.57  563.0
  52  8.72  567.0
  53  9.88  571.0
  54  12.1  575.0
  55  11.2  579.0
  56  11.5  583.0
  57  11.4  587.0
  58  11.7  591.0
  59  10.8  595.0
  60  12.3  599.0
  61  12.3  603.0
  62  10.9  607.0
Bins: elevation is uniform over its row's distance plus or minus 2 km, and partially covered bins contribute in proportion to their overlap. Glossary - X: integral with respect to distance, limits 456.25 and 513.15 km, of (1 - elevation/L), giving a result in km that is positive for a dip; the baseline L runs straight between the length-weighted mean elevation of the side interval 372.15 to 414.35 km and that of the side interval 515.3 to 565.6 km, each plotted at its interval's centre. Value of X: 3.9 km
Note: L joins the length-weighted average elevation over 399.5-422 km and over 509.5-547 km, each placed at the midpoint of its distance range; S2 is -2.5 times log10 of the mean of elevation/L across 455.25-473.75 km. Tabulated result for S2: 0.13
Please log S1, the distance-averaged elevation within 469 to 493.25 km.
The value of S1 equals 11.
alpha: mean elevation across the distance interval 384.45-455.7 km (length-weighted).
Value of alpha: 12.1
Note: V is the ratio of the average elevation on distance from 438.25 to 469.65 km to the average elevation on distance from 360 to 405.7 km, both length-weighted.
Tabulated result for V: 1.09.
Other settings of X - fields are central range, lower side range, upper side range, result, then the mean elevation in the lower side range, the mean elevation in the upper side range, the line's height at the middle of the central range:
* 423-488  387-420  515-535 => 2.5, 11.8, 13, 12.3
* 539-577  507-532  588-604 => 2.6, 12.7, 11.7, 12.2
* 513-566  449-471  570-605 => -3.9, 11.5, 11.5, 11.5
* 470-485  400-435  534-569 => 1.3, 12.2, 11.8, 12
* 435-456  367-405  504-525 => -2.0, 11.1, 12.1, 11.6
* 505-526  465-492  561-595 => -2.8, 11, 10.5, 10.8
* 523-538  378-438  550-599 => -3.3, 11.9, 10.8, 11.1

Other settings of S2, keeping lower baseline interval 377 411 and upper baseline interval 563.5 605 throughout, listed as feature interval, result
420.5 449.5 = -0.108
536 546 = -0.242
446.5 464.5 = -0.046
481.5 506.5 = 0.014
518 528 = -0.161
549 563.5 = 0.027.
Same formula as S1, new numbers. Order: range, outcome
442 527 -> 11.6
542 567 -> 11.4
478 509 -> 11.1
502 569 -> 12.1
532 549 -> 13.8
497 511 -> 11.4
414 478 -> 12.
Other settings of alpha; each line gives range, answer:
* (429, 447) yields 12.8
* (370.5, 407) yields 11.2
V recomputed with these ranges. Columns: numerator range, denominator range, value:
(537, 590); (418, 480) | 0.96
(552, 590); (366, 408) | 0.94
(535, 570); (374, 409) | 1.03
